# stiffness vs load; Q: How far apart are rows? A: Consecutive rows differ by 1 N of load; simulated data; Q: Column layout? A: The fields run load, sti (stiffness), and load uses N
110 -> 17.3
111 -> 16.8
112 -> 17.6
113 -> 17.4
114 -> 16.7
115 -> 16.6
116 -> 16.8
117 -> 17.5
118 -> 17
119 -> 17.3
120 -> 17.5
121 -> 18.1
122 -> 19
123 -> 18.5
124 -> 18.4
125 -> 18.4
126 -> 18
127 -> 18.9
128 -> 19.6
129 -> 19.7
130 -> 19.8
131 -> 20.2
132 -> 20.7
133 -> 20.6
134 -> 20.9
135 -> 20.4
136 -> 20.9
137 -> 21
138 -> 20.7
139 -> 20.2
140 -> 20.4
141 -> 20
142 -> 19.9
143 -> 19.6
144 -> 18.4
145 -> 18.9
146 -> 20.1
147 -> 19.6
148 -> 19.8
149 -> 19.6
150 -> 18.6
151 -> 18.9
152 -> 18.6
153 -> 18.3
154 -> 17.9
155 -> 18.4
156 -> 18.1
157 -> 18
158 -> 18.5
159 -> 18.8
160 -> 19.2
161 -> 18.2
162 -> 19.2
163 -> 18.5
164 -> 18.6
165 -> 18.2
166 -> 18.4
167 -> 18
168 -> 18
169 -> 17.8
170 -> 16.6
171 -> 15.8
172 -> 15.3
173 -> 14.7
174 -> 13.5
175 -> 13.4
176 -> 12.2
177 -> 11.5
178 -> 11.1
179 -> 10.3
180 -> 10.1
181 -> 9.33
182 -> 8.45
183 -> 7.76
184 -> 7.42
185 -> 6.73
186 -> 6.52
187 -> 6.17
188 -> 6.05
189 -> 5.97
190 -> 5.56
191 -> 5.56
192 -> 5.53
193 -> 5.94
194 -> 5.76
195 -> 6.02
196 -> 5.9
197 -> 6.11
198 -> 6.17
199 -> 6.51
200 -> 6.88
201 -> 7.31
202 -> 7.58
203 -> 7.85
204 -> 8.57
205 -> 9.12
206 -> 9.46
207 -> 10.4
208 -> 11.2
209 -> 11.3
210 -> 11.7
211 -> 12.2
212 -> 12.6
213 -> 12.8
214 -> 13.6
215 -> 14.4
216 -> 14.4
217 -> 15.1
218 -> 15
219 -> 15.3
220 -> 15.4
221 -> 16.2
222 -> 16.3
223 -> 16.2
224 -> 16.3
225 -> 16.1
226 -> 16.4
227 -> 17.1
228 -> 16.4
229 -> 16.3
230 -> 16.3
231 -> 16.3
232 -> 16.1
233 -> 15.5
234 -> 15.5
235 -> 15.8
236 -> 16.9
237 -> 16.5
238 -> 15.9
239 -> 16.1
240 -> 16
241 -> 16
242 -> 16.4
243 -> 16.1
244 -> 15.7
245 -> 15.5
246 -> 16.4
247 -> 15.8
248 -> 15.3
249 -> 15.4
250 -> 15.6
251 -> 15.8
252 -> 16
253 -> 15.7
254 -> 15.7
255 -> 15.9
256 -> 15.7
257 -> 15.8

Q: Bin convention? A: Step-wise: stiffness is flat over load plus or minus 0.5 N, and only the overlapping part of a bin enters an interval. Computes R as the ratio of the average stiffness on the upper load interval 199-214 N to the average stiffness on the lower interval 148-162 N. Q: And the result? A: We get 0.5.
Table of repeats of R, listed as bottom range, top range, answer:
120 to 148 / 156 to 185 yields 0.75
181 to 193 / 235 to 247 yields 2.44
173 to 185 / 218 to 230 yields 1.54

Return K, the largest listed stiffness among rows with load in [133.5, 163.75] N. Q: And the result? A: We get 21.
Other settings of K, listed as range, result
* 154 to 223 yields 19.2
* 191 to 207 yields 10.4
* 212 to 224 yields 16.3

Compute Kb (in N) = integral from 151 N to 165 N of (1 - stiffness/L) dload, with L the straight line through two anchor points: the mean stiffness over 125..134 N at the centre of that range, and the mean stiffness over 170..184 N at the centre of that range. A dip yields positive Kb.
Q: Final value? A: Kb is -3.3 N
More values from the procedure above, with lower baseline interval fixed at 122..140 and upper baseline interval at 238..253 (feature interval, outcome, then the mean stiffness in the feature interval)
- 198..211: 6.2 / 9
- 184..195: 7.3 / 6.05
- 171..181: 3.2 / 12.5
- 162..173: 0.6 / 17.5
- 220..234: 0.2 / 16.2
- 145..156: 0.1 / 18.9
